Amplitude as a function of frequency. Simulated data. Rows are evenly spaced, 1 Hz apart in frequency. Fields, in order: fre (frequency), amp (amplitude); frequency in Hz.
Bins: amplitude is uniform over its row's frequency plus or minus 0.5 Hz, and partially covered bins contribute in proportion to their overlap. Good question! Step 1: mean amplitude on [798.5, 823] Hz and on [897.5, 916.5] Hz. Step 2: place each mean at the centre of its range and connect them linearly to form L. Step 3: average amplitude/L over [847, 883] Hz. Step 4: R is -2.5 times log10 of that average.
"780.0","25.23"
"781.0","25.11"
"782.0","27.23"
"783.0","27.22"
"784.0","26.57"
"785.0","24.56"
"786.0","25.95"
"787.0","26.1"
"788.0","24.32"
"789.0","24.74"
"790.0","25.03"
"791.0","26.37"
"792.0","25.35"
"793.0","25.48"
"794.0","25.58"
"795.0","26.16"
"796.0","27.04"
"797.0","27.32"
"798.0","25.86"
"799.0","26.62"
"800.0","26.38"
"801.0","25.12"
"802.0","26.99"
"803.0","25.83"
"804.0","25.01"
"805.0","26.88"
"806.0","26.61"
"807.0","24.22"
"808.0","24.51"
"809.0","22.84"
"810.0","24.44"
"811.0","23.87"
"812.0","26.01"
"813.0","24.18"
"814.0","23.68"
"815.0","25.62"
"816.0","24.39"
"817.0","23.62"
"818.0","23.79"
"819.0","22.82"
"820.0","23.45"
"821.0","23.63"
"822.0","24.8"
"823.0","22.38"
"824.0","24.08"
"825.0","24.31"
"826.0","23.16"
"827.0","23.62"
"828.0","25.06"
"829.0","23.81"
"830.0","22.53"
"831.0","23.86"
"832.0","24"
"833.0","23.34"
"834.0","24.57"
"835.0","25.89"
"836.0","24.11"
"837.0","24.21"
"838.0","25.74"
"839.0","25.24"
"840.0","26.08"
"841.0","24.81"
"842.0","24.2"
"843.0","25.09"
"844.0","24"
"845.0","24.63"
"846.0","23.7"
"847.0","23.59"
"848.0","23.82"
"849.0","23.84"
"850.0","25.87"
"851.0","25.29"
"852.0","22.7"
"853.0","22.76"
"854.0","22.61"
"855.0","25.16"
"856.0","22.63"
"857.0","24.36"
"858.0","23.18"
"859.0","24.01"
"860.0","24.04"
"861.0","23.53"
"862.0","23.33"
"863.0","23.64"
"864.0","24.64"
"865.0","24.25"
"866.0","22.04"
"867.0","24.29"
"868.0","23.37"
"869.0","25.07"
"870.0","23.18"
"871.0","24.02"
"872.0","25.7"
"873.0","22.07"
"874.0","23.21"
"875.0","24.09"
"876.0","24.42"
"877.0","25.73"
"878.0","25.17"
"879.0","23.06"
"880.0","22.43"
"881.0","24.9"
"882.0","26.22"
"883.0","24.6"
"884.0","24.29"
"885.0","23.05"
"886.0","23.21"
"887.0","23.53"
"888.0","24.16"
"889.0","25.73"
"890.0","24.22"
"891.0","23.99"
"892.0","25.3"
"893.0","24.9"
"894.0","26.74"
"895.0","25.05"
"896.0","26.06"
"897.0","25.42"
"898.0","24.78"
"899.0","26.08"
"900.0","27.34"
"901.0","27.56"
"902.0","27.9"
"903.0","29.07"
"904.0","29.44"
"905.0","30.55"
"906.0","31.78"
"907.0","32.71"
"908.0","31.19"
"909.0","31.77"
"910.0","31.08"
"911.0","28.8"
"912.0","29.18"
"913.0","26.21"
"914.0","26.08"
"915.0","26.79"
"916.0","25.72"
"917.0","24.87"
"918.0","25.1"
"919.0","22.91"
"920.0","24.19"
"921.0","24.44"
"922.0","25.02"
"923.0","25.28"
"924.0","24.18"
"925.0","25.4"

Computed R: 0.13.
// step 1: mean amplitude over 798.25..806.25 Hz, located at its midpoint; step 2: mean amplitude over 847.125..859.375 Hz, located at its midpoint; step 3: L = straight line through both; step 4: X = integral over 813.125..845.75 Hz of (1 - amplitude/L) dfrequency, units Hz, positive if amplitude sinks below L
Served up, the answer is 0.9 Hz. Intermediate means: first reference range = 26.2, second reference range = 23.8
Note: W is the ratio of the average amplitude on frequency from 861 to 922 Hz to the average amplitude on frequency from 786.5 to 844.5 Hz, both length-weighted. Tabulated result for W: 1.03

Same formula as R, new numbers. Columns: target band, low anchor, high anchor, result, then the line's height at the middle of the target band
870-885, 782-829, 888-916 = 0.11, 26.9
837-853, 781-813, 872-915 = 0.06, 26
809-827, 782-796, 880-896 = 0.06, 25.4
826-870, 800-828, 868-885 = 0.01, 24.3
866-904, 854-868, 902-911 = 0.10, 27.4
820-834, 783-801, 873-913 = 0.10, 26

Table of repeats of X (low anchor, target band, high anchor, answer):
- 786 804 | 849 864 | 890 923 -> 1.5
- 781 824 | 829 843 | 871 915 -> 0.6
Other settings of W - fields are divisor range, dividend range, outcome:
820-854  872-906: 1.05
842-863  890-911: 1.17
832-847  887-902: 1.04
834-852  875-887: 0.98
